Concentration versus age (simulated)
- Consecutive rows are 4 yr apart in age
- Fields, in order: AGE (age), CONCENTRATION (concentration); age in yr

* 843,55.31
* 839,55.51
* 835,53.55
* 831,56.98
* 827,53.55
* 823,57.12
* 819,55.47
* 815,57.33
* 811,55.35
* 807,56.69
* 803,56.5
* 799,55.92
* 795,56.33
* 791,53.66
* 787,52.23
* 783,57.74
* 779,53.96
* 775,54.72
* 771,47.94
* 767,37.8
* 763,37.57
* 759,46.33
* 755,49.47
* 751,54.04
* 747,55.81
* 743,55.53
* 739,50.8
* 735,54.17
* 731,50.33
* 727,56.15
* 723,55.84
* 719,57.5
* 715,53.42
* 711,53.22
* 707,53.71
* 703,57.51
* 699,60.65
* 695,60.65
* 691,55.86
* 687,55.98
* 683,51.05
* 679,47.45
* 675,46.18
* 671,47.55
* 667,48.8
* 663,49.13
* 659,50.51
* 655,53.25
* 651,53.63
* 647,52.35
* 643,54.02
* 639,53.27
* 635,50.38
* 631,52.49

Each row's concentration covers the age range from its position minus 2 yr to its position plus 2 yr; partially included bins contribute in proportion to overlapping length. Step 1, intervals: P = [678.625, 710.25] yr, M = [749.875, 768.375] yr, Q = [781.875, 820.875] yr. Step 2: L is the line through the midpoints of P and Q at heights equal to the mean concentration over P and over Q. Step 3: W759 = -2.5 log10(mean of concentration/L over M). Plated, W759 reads 0.235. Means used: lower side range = 55.7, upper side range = 55.7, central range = 44.9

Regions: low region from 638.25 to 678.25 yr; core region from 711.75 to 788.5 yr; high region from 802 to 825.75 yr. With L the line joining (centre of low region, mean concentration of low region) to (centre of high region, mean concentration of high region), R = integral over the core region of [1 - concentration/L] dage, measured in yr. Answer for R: 3.27 yr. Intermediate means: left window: 50.7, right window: 56.3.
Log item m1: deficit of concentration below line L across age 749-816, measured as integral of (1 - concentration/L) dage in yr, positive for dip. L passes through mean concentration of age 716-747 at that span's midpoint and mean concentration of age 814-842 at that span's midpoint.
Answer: 3.8 yr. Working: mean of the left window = 54.4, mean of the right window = 55.6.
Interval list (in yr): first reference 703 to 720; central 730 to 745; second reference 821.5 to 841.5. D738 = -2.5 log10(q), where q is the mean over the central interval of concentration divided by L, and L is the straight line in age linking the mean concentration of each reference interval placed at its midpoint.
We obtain 0.04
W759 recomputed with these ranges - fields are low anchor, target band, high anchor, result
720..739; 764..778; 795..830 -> 0.18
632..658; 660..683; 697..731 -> 0.12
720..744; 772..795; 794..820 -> 0.02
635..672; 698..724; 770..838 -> -0.06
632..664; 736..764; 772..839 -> 0.08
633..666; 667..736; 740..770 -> -0.08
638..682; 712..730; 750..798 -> -0.10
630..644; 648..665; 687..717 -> 0.04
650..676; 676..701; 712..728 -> -0.05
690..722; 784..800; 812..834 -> 0.03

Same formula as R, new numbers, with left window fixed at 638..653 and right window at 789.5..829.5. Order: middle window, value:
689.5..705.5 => -1.3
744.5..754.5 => 0.1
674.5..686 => 1.0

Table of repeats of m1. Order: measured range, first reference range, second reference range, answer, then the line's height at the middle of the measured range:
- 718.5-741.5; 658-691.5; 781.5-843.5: -0.8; 52.2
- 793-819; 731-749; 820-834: -0.5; 55.2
